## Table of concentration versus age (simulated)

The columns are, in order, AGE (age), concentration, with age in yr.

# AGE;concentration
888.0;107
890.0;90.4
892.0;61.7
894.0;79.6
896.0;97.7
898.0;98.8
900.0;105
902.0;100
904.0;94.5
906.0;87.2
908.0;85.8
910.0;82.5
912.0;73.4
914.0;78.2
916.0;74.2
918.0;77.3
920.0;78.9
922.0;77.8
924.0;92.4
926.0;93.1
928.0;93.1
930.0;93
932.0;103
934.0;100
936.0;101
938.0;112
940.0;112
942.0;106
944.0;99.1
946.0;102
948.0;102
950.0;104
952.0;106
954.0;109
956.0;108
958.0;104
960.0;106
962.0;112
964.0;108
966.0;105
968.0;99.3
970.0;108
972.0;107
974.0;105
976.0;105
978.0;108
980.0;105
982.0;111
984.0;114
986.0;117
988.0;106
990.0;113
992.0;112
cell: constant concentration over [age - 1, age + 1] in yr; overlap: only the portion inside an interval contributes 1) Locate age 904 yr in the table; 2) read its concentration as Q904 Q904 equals 94.5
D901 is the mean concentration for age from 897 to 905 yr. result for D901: 99.6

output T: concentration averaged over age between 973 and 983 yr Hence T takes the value 107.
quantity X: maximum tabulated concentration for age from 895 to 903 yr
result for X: 105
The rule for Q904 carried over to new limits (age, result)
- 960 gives 106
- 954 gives 109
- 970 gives 108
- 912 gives 73.4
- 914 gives 78.2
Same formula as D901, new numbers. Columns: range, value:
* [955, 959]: 106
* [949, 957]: 107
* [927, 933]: 96.4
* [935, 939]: 106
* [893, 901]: 95.3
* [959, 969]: 106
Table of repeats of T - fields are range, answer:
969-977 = 106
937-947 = 106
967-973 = 105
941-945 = 103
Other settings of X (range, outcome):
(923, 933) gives 103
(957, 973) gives 112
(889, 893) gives 90.4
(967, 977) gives 108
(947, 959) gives 109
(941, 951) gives 106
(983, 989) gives 117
